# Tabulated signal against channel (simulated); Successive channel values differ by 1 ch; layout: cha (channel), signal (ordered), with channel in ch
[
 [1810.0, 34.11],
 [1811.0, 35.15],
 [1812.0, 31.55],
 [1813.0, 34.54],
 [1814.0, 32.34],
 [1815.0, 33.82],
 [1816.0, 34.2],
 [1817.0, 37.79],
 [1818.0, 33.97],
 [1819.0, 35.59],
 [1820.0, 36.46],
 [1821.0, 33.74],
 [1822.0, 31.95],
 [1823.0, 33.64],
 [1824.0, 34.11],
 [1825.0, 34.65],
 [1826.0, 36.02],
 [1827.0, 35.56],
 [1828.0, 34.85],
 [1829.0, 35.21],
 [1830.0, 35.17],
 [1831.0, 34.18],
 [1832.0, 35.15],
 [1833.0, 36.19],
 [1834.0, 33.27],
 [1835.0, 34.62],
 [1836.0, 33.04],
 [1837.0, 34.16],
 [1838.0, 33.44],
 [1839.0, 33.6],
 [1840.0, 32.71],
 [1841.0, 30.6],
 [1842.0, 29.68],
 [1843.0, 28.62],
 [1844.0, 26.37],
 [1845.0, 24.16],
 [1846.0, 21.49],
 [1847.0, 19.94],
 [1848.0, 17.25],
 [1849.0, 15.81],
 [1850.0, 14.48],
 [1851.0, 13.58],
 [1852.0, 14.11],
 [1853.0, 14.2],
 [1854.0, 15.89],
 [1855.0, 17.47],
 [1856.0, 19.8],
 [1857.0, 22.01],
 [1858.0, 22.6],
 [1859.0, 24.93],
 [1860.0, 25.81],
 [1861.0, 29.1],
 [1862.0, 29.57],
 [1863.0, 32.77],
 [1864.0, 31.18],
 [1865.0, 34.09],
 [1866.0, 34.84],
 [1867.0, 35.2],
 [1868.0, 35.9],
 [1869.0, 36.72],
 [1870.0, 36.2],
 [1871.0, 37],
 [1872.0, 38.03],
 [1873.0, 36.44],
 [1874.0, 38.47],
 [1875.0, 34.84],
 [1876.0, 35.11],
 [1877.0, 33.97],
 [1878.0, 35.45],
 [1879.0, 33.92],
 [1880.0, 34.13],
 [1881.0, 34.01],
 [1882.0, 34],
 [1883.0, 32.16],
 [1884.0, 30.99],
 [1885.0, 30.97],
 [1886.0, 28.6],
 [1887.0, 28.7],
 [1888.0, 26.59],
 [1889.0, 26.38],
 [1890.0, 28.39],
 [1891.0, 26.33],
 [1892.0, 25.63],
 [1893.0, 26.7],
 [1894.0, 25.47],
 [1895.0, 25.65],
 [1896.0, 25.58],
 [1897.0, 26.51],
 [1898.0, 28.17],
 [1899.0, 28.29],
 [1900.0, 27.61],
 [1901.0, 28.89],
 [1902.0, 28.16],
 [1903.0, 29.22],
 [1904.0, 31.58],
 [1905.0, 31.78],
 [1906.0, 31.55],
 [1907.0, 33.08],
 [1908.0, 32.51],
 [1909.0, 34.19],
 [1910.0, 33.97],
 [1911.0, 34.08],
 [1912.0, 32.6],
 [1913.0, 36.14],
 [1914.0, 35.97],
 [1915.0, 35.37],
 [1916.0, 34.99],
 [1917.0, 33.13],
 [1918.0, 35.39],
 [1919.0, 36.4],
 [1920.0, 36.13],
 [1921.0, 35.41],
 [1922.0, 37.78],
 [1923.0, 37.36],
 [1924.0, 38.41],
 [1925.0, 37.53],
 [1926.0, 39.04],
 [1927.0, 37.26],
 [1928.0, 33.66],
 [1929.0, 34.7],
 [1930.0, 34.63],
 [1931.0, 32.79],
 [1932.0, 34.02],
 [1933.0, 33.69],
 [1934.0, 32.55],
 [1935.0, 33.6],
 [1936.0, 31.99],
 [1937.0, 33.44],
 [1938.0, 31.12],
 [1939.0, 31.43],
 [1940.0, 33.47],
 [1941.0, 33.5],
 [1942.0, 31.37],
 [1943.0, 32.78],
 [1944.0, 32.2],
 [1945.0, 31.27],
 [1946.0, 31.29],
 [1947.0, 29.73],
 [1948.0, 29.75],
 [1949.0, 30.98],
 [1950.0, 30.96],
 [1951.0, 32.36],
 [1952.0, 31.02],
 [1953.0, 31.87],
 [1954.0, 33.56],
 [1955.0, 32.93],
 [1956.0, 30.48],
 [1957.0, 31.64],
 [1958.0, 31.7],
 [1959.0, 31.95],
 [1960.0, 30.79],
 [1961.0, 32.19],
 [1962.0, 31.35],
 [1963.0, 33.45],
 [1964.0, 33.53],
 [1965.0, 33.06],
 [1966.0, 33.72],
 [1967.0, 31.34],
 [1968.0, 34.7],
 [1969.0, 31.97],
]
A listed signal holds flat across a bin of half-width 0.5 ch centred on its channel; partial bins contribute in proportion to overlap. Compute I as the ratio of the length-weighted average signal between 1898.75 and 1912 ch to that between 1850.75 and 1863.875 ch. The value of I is 1.41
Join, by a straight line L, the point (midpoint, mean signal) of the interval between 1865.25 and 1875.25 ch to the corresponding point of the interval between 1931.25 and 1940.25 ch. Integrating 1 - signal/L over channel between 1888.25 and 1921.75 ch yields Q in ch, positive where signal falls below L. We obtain 3.3 ch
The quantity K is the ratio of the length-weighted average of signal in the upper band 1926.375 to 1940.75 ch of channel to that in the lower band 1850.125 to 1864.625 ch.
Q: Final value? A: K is 1.51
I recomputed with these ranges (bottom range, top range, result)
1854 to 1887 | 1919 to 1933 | 1.14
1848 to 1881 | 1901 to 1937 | 1.20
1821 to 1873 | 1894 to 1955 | 1.12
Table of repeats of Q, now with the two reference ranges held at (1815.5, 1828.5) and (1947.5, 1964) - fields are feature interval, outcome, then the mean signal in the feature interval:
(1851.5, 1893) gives 4.8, 29.8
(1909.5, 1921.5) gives -0.8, 35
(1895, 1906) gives 1.5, 28.6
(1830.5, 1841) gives 0.2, 33.9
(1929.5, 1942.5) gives -0.3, 32.9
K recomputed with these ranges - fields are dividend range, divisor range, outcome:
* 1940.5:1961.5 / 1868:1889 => 0.94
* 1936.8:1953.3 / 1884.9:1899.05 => 1.17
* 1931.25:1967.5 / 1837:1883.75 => 1.12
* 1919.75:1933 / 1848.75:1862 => 1.83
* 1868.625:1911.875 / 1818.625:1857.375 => 1.11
